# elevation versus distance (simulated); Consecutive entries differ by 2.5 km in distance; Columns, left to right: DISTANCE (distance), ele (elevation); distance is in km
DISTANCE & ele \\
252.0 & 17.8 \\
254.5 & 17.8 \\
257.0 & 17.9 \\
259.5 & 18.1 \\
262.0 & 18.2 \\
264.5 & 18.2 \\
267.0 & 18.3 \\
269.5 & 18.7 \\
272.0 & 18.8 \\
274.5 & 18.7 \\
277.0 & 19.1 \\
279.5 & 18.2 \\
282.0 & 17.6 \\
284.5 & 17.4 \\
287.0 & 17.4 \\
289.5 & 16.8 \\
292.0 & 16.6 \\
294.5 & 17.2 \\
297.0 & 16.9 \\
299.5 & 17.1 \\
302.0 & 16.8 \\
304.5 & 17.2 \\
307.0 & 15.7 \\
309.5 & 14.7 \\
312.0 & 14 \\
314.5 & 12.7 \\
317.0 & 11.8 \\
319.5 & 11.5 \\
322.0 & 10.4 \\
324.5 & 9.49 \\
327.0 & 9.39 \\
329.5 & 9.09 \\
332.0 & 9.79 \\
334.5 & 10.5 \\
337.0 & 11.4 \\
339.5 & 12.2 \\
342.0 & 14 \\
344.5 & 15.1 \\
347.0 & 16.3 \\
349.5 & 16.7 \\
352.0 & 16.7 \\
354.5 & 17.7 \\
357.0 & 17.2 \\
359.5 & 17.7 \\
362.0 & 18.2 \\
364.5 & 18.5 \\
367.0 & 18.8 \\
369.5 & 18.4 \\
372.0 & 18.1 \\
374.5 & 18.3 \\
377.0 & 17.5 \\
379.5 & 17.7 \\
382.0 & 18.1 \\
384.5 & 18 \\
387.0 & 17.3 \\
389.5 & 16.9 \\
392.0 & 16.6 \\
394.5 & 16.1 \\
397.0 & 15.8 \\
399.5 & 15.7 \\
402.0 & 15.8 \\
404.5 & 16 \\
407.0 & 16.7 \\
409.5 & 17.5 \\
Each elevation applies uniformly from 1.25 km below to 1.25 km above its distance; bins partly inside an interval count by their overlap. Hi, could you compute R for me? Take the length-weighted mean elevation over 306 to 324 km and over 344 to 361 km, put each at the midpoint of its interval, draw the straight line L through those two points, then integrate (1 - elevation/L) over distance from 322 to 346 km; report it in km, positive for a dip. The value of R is 6.0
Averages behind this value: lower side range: 12.8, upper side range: 16.9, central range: 11.2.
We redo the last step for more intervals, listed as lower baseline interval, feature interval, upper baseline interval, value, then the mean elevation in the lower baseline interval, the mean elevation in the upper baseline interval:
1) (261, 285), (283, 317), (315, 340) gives -3.7 km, 18.3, 10.6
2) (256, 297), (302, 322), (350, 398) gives 4.4 km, 17.9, 17.6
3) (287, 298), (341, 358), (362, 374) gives 1.7 km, 16.9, 18.4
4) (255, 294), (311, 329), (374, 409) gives 6.5 km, 18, 16.9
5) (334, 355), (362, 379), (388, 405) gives -3.2 km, 14.5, 16.2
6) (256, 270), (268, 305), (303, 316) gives -2.6 km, 18.2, 14.8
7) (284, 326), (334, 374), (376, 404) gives -0.5 km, 14.8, 16.8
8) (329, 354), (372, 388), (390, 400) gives -2.6 km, 13.4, 16.1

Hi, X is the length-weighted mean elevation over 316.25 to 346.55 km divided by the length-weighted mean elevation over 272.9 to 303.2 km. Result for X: 0.65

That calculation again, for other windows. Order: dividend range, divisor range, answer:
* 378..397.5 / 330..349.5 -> 1.33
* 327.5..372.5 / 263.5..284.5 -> 0.83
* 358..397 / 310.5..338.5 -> 1.61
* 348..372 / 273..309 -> 1.03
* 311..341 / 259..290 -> 0.61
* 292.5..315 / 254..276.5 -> 0.87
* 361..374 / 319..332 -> 1.86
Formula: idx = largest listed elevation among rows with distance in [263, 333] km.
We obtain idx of 19.1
